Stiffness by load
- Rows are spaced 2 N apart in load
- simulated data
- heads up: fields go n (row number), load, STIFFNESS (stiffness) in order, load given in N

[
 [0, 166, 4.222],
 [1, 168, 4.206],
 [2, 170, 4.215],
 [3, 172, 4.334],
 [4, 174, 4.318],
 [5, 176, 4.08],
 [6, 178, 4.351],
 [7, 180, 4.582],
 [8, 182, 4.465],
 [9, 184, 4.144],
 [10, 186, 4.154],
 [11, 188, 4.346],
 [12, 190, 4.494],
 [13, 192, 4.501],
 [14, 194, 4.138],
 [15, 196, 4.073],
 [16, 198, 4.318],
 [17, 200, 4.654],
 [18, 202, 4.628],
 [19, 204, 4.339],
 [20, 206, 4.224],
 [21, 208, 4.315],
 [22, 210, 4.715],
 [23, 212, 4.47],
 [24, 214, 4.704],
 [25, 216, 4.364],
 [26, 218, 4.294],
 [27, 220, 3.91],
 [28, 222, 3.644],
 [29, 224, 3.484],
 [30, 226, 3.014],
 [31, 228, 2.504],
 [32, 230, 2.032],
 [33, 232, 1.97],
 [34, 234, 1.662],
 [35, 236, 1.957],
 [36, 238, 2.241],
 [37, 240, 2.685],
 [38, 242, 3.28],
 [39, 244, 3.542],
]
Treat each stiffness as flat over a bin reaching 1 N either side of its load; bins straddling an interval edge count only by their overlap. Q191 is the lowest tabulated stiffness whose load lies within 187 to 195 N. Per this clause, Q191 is 4.138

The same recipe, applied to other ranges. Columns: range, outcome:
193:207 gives 4.073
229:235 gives 1.662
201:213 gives 4.224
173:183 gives 4.08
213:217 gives 4.364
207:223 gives 3.644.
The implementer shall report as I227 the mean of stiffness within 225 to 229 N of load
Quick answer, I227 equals 2.76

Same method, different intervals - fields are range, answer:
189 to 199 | 4.3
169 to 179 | 4.26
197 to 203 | 4.53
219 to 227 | 3.51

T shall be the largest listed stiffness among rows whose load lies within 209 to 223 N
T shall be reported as 4.715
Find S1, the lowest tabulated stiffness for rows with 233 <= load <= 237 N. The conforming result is 1.662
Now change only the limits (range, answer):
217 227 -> 3.014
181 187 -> 4.144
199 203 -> 4.628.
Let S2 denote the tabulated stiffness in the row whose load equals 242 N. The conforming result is 3.28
